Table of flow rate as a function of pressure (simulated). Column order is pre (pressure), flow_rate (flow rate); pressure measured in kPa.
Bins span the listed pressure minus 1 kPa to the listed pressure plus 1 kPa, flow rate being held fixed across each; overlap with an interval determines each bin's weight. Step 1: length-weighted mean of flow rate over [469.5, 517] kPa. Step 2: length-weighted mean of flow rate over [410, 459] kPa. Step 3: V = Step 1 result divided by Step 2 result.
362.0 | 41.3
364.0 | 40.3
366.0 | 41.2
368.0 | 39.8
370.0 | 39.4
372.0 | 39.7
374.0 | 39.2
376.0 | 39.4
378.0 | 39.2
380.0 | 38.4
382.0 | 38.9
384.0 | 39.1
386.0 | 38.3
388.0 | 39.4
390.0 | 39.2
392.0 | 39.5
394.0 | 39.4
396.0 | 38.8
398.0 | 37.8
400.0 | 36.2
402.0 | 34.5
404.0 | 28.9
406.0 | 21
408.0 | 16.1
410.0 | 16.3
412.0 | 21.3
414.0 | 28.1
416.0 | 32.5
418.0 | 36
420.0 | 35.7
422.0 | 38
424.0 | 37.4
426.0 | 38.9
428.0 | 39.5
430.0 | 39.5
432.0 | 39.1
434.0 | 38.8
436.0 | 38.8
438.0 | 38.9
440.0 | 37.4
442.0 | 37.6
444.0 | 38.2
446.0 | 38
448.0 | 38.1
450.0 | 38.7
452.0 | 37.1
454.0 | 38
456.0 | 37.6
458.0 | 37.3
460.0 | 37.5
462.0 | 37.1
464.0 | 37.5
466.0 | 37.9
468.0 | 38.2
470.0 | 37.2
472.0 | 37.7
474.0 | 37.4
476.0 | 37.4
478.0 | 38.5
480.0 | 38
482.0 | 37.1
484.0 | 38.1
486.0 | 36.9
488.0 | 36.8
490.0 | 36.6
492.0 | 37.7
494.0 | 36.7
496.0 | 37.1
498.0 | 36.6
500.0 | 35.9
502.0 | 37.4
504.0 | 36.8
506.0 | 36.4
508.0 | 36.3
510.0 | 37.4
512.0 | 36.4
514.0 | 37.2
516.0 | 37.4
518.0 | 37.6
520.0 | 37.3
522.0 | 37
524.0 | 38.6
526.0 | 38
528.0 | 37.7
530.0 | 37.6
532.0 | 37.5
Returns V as 1.02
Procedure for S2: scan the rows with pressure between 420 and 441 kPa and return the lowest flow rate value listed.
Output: 35.7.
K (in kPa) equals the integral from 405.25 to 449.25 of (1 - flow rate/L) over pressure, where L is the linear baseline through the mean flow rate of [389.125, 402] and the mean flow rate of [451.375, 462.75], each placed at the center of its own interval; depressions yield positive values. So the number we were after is 4.4 kPa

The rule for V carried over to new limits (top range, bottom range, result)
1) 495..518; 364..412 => 1.04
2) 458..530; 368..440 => 1.05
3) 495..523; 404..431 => 1.20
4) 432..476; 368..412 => 1.08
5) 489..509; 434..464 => 0.97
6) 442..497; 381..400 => 0.97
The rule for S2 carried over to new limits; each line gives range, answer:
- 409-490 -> 16.3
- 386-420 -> 16.1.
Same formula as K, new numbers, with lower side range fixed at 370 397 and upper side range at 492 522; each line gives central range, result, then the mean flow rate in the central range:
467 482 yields -0.1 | 37.7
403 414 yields 4.9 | 21.4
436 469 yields 0.0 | 37.8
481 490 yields 0.0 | 37.2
